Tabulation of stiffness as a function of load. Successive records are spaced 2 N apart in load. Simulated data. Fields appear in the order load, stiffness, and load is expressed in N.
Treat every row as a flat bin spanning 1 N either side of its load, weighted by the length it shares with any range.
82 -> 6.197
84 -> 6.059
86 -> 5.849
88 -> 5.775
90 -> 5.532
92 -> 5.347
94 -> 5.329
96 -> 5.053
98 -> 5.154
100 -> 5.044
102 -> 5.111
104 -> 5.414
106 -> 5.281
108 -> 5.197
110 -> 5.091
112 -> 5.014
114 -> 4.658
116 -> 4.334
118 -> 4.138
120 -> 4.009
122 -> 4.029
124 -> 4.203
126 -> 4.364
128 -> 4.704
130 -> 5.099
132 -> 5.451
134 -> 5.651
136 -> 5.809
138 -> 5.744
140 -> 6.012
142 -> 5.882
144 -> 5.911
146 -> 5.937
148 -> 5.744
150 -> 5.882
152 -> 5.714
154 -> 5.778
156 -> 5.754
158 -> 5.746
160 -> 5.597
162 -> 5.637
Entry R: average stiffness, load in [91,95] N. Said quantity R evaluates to 5.34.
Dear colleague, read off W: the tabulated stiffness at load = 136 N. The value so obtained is 5.809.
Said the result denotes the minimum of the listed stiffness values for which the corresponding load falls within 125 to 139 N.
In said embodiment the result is 4.364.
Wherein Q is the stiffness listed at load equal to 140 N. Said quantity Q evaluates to 6.012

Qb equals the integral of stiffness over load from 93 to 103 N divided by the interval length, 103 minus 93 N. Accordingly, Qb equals 5.14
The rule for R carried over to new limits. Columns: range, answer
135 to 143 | 5.86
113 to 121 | 4.28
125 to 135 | 5.05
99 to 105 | 5.19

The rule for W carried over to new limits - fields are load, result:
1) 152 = 5.714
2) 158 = 5.746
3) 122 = 4.029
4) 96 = 5.053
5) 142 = 5.882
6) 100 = 5.044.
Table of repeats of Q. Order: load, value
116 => 4.334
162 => 5.637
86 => 5.849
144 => 5.911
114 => 4.658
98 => 5.154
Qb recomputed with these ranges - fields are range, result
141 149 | 5.87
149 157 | 5.78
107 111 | 5.14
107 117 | 4.86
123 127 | 4.28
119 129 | 4.26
